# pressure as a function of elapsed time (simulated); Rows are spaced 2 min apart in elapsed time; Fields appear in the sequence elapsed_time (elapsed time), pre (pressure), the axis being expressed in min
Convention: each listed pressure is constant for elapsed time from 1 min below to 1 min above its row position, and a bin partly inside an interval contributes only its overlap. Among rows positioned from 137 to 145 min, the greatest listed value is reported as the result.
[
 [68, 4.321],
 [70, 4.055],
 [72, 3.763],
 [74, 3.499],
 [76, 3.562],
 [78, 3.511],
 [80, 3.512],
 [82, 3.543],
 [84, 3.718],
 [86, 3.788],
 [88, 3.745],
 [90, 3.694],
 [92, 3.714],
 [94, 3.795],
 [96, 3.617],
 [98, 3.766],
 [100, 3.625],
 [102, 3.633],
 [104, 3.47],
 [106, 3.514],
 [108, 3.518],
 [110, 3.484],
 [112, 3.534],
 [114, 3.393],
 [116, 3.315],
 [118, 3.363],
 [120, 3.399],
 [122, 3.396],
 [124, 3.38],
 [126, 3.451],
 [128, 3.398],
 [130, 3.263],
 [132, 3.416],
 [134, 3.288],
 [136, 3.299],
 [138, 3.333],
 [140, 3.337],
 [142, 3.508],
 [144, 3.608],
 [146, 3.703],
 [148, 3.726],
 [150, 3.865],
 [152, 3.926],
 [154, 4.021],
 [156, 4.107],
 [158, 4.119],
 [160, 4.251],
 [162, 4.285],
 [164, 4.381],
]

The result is 3.608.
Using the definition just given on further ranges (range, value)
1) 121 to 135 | 3.451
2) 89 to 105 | 3.795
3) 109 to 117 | 3.534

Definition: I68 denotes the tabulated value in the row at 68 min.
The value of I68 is 4.321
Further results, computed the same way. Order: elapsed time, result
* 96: 3.617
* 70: 4.055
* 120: 3.399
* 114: 3.393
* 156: 4.107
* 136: 3.299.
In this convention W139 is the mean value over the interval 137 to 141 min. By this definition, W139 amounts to 3.33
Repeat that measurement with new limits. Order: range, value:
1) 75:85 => 3.57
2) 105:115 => 3.49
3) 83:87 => 3.75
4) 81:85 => 3.63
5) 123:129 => 3.41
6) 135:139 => 3.32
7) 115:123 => 3.37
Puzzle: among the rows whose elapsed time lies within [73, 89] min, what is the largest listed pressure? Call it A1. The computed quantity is 3.788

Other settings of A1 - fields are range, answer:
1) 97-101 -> 3.766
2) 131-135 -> 3.416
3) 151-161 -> 4.251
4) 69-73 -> 4.055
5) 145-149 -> 3.726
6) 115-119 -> 3.363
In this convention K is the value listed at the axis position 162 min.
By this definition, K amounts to 4.285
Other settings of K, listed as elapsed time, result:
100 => 3.625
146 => 3.703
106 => 3.514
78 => 3.511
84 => 3.718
